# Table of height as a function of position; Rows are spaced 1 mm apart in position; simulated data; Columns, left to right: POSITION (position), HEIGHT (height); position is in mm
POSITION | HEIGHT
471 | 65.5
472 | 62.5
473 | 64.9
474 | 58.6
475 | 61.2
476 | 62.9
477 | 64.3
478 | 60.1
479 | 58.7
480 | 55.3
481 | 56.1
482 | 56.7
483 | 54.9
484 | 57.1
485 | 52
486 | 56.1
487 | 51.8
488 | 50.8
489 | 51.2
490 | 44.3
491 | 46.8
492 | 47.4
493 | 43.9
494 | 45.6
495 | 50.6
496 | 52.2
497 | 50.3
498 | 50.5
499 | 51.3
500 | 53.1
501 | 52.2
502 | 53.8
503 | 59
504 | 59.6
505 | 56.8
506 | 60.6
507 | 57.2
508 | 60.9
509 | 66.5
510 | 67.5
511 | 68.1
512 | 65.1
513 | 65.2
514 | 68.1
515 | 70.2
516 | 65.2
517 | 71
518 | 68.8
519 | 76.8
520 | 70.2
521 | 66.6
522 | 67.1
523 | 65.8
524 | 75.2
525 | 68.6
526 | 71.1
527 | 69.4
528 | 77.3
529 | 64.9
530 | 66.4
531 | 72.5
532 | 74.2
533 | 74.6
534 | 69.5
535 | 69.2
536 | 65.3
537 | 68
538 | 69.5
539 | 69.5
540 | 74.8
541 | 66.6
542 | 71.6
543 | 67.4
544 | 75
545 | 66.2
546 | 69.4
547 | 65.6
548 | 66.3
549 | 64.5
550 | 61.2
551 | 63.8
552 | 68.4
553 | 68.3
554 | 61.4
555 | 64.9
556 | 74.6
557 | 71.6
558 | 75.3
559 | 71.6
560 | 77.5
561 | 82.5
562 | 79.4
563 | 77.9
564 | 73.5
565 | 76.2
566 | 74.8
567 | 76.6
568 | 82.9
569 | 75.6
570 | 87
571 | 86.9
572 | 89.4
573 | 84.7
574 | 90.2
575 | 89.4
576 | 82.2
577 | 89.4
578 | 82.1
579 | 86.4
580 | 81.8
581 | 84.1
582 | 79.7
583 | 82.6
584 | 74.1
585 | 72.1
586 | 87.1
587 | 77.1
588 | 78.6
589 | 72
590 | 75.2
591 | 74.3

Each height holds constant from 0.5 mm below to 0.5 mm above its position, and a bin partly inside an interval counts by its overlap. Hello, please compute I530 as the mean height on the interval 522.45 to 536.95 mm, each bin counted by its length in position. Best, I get 70.2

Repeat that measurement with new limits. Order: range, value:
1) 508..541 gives 69.3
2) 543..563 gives 70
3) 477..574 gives 65.7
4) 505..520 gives 66.3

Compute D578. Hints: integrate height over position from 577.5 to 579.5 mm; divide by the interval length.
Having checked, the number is 84.2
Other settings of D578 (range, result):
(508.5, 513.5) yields 66.5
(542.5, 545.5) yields 69.5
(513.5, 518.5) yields 68.7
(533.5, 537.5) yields 68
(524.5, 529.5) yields 70.3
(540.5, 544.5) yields 70.2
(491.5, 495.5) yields 46.9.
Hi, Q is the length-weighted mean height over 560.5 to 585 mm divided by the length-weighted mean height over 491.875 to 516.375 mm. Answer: 1.4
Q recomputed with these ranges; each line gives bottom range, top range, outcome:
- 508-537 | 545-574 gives 1.07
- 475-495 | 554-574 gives 1.45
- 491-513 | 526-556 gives 1.23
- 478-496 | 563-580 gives 1.59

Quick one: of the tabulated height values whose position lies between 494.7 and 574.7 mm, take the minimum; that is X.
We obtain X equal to 50.3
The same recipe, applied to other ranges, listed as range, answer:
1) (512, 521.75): 65.1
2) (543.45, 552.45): 61.2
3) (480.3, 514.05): 43.9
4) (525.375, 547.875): 64.9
